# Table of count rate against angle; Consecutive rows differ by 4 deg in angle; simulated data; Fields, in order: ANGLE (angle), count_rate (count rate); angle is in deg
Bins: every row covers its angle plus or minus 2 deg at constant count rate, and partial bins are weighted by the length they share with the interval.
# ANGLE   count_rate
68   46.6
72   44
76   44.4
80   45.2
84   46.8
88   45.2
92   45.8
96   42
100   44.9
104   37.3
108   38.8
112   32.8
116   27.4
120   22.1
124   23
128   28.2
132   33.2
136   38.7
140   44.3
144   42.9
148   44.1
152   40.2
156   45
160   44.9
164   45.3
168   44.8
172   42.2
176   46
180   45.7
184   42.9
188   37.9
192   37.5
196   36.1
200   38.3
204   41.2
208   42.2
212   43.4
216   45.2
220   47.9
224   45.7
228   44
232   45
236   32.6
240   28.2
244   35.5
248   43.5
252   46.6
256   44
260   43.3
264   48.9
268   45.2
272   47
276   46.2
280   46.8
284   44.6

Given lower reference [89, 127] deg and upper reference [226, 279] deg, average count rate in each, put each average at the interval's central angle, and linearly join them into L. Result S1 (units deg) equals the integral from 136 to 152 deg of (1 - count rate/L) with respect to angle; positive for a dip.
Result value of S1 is -2.5 deg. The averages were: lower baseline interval 35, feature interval 42.7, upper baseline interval 42.4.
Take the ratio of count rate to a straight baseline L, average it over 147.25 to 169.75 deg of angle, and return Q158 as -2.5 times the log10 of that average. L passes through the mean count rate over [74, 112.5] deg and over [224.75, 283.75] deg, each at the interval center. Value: -0.03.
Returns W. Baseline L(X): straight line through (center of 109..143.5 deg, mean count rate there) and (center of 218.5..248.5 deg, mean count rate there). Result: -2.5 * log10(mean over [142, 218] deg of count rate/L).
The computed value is -0.18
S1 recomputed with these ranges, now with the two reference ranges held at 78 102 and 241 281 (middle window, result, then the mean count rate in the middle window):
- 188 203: 2.3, 37.6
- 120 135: 5.6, 28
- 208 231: -0.3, 45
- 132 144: 1.2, 40.4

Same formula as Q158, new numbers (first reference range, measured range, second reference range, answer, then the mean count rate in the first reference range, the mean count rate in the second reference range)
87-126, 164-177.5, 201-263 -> -0.144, 35.7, 41.9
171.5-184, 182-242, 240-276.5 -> 0.093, 44.6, 43.5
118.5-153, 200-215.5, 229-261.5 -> -0.101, 35.2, 39.9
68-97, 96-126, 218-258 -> 0.322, 45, 41.3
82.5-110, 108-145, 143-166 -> 0.311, 42.9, 43.8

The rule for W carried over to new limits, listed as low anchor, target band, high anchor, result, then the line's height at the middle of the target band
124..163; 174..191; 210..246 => -0.07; 40.1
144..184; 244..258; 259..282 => 0.06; 45.9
